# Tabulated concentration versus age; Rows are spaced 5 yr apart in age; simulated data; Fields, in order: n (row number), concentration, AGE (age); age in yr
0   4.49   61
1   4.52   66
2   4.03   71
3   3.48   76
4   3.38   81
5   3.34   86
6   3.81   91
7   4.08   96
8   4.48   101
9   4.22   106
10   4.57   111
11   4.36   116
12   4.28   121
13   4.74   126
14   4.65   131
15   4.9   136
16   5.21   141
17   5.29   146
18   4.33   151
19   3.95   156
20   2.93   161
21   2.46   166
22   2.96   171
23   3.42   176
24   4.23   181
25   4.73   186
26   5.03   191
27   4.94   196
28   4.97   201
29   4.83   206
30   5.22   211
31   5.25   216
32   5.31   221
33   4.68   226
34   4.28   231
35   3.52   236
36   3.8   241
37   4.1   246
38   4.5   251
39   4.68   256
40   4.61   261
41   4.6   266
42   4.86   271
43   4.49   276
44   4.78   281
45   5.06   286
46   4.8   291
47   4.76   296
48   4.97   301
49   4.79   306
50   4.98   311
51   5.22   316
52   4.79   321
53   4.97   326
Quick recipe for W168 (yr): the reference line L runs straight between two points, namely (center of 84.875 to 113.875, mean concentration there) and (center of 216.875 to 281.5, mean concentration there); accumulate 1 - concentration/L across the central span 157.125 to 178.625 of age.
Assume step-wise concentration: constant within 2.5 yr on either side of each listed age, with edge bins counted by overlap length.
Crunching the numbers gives 6.4 yr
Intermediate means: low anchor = 4.12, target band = 3.01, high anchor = 4.49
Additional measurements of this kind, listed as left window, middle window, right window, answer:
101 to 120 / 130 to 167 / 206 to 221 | 3.1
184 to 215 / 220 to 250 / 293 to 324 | 4.3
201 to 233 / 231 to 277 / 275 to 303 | 5.1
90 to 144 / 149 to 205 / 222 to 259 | 4.8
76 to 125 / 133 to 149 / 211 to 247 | -3.5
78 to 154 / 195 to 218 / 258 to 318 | -2.2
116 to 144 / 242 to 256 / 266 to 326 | 1.5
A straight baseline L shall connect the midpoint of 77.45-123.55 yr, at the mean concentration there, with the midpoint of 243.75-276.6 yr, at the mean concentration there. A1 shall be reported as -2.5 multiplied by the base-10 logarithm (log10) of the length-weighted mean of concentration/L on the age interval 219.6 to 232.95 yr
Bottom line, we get -0.07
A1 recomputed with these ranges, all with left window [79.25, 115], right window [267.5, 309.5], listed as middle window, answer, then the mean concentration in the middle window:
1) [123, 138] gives -0.14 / 4.74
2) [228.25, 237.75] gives 0.16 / 3.95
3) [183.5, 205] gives -0.11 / 4.91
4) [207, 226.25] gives -0.14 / 5.14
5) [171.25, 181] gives 0.23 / 3.52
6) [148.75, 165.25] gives 0.18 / 3.59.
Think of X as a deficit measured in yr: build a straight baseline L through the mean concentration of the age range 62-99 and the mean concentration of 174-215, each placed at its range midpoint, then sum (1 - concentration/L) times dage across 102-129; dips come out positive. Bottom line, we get -2.2 yr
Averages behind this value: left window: 3.84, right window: 4.71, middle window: 4.44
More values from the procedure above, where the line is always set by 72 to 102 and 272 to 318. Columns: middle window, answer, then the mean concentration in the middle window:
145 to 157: -1.2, 4.5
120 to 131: -1.7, 4.57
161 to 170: 3.2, 2.67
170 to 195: 0.4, 4.19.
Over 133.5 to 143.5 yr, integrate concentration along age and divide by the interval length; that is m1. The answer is 5.05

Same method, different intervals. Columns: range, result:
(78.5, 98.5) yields 3.65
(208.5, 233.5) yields 4.95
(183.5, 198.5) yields 4.9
